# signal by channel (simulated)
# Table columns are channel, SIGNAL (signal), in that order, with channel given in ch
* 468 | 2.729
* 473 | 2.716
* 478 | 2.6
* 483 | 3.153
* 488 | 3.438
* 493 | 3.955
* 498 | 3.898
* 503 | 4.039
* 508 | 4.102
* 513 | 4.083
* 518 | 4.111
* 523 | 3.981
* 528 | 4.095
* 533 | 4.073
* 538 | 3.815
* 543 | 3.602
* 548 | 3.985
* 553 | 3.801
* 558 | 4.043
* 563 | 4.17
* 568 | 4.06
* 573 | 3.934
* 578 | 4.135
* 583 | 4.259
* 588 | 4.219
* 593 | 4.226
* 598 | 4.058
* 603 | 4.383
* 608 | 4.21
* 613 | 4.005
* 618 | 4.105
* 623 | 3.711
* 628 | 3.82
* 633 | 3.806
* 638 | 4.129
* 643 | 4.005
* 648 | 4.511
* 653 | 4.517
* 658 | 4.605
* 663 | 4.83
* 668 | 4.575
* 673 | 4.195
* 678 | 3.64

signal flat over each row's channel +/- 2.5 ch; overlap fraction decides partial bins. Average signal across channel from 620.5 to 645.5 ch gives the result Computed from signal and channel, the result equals 3.89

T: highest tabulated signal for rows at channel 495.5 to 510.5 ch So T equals 4.102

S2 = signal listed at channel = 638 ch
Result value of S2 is 4.129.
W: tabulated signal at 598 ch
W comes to 4.058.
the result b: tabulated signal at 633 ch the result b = 3.806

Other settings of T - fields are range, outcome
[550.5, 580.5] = 4.17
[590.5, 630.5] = 4.383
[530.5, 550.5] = 4.073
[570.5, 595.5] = 4.259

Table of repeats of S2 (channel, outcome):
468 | 2.729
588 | 4.219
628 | 3.82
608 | 4.21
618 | 4.105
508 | 4.102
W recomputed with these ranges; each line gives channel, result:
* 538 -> 3.815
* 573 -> 3.934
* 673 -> 4.195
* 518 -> 4.111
